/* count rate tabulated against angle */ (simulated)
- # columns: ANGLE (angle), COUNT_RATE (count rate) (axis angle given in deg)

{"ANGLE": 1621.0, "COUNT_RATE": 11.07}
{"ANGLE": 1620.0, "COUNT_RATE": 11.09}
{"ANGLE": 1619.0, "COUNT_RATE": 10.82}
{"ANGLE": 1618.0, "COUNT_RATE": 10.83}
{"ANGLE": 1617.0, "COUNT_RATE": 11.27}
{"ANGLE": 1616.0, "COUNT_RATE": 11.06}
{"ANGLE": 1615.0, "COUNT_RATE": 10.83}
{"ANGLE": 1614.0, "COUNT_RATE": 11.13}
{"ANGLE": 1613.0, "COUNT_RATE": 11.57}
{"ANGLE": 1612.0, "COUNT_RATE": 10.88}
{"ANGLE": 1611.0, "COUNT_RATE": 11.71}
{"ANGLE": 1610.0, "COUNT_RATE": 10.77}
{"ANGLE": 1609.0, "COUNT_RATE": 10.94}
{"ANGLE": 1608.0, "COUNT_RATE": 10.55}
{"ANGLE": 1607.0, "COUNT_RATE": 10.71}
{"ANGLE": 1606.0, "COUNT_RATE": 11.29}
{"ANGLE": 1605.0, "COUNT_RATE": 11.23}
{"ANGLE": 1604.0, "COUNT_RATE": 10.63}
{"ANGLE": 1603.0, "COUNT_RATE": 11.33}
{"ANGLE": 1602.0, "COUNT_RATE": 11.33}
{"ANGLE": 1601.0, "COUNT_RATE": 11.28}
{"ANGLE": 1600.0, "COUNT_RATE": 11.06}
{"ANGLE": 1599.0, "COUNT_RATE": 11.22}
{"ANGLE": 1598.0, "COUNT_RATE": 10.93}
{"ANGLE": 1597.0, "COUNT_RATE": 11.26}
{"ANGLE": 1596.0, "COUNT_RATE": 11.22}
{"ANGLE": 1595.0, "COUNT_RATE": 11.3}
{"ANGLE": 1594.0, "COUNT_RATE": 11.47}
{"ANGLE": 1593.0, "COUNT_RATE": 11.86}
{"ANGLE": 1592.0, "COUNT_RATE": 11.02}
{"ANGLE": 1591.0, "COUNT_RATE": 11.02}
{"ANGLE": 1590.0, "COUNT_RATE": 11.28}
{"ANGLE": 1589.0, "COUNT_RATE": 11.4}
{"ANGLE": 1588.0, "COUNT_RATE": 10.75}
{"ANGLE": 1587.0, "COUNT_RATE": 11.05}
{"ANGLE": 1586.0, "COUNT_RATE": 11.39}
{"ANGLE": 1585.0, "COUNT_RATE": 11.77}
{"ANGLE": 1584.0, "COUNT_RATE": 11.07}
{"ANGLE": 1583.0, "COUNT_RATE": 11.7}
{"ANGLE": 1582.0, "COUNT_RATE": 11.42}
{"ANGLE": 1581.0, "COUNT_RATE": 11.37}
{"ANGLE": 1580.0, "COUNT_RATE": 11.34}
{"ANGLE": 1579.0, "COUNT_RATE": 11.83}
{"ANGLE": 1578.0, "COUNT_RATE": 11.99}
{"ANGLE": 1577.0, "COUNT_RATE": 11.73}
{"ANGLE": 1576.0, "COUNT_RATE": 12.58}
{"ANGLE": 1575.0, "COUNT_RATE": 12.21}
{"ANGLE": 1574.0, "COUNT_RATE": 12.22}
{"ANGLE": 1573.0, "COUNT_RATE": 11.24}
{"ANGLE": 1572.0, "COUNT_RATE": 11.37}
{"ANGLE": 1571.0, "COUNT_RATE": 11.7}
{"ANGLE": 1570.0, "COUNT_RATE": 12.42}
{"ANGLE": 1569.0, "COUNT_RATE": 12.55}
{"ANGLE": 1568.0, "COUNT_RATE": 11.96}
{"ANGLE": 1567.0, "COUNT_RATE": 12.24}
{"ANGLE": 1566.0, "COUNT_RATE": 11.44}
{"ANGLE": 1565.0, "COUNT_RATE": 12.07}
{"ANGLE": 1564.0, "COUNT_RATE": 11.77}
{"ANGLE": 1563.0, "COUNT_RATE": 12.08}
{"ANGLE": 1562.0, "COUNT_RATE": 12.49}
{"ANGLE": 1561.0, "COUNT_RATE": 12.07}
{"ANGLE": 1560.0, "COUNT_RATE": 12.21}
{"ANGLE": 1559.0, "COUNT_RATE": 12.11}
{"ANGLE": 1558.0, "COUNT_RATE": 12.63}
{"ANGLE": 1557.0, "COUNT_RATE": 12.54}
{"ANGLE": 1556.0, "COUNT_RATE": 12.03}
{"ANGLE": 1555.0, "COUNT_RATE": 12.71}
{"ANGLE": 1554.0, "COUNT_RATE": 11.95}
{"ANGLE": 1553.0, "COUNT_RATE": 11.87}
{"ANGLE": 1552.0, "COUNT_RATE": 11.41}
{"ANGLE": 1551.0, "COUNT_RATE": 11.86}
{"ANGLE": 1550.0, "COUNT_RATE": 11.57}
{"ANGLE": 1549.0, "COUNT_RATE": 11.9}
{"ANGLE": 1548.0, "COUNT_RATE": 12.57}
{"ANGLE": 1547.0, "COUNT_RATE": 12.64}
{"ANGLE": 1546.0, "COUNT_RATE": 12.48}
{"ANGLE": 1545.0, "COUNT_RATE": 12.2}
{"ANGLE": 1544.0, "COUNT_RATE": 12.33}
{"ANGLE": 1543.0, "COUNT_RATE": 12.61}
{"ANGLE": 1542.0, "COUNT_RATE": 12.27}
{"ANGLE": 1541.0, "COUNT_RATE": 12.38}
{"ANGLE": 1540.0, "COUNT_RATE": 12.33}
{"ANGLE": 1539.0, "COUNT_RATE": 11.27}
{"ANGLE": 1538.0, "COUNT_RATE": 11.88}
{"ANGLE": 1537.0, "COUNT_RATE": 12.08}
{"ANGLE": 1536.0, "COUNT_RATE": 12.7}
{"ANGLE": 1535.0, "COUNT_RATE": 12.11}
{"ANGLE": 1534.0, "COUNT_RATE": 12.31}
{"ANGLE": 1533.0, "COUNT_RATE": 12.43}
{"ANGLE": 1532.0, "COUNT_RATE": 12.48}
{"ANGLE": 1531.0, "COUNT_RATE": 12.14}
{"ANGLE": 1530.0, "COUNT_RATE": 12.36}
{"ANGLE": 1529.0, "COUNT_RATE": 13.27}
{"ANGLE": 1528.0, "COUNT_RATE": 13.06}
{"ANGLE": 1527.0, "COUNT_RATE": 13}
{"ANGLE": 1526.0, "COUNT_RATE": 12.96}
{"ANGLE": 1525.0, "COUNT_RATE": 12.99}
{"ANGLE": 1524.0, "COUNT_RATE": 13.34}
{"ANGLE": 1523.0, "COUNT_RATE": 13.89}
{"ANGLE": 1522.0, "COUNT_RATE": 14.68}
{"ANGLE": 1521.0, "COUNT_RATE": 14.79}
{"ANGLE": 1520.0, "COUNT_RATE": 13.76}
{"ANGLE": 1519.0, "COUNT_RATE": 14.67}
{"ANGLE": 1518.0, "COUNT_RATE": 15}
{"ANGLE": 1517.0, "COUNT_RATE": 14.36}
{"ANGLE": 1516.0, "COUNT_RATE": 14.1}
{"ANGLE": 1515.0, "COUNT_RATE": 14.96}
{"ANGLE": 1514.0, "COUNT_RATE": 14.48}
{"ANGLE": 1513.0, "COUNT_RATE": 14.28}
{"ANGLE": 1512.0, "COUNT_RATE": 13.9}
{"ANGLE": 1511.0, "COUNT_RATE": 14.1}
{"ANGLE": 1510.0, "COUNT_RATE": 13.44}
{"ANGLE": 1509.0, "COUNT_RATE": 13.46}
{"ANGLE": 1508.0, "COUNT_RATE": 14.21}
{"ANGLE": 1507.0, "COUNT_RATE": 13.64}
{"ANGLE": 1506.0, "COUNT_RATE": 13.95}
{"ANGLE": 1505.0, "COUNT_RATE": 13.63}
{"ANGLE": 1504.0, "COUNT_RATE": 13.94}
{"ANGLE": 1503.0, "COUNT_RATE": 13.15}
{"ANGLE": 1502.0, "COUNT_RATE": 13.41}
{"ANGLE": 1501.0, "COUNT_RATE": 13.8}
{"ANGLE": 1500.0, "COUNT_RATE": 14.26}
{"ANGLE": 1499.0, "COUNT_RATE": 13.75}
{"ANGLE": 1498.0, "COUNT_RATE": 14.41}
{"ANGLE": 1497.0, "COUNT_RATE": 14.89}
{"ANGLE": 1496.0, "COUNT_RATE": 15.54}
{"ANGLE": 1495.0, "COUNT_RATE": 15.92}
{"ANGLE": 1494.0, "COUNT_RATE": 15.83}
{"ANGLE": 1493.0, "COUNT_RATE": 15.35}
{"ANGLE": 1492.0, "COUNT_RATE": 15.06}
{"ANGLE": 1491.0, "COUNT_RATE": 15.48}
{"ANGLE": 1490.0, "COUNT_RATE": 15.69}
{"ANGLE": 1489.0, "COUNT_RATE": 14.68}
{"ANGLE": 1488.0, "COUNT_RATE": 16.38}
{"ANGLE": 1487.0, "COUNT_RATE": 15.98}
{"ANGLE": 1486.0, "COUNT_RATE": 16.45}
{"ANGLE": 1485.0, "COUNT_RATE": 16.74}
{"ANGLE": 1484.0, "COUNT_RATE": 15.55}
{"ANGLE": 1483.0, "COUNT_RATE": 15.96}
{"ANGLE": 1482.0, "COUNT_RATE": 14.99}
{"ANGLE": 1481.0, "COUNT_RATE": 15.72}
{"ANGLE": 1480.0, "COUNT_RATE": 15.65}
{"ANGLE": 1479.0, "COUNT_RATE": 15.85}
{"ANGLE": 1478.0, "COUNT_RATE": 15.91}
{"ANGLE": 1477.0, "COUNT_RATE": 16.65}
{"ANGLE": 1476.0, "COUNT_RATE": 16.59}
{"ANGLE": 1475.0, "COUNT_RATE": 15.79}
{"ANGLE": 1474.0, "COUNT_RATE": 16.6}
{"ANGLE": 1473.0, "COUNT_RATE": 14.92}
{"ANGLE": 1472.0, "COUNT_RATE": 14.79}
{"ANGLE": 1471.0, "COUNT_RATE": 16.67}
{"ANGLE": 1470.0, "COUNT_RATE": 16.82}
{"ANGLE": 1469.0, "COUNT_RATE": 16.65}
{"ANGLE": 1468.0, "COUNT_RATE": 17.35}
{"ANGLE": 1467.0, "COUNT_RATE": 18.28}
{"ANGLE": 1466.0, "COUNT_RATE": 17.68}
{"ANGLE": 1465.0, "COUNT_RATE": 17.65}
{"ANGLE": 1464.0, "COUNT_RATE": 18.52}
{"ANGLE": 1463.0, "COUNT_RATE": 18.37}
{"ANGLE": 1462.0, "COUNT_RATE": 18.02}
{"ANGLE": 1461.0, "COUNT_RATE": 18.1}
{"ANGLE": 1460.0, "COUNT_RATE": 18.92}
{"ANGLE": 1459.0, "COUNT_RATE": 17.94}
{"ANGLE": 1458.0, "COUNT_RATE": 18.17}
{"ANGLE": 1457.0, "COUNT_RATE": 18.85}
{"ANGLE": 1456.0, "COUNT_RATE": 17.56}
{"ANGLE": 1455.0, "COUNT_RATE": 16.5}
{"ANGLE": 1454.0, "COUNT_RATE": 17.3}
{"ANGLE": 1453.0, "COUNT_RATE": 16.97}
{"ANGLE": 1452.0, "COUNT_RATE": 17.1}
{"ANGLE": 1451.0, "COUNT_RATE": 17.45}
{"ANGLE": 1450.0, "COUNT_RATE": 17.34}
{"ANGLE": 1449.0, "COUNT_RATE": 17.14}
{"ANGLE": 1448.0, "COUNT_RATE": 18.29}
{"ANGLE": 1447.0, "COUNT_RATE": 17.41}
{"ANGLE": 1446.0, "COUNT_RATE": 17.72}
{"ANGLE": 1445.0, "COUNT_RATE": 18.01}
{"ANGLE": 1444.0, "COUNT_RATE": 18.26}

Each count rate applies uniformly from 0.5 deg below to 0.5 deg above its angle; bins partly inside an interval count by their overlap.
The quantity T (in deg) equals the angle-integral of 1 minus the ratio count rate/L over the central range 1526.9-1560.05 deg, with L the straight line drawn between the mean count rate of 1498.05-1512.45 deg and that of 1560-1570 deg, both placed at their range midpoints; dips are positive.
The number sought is 1.1 deg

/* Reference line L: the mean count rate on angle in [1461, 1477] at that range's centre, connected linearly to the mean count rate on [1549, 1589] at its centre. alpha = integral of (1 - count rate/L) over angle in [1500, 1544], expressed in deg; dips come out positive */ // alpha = 2.90 deg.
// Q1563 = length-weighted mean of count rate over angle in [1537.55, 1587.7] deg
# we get 12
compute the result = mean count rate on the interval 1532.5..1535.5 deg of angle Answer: 12.3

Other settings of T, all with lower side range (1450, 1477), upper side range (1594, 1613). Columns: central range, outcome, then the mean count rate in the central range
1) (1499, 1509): 1.1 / 13.8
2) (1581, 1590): 0.4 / 11.3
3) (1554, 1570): 0.9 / 12.2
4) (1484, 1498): 0.4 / 15.6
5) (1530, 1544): 1.8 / 12.2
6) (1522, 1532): 1.0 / 13.1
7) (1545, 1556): 1.1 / 12.1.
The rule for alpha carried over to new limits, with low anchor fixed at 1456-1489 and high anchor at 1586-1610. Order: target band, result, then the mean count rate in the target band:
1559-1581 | 0.76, 12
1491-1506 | 1.08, 14.5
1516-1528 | 0.54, 13.9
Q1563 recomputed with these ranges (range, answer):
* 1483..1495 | 15.8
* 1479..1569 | 13.5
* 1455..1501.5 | 16.3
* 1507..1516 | 14.1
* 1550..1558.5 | 12.1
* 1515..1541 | 13.1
